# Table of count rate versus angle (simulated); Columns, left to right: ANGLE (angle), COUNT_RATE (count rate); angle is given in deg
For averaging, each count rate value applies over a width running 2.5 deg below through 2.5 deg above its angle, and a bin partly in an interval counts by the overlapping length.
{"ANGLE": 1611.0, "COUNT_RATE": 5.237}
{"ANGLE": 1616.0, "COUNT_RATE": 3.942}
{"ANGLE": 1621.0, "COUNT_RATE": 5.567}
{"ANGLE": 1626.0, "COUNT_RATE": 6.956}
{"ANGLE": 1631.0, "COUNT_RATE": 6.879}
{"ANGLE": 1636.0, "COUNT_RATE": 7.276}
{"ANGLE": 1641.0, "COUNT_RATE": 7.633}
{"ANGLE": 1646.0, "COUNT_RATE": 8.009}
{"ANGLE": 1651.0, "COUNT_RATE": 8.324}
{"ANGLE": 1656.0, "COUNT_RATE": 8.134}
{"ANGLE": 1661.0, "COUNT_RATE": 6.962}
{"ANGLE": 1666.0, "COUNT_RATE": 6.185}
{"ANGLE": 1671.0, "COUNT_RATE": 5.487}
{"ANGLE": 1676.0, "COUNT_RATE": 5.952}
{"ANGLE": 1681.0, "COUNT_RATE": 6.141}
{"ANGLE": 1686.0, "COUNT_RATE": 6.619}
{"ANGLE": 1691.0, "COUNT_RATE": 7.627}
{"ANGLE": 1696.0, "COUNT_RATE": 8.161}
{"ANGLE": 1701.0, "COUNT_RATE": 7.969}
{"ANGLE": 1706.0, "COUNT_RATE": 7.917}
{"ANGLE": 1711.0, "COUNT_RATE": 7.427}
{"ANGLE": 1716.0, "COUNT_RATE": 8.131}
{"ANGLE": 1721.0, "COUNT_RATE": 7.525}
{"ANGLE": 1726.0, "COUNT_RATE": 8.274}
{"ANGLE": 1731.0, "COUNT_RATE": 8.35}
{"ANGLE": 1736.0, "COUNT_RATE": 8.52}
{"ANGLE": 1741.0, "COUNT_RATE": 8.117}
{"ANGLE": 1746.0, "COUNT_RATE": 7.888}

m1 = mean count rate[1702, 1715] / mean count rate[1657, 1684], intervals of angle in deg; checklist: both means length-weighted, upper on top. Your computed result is 1.2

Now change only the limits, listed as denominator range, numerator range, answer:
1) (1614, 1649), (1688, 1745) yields 1.20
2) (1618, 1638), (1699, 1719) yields 1.19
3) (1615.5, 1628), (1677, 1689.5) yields 1.13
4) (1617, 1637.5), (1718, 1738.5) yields 1.27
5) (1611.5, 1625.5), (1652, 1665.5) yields 1.45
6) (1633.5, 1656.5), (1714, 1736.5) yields 1.04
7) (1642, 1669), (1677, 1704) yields 0.97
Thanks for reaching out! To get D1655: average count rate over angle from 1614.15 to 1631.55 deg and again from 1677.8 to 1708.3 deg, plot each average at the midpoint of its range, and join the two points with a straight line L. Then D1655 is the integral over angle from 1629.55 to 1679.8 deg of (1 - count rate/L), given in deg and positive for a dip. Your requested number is -4.7 deg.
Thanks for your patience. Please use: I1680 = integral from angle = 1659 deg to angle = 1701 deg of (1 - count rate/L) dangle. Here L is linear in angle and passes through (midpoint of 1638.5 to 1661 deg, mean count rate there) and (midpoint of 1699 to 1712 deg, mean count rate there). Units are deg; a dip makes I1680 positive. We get 6.05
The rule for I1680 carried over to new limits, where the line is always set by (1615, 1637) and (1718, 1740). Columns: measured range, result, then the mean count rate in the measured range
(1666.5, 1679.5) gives 2.3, 5.82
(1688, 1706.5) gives -0.8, 7.88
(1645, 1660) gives -3.0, 8.05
